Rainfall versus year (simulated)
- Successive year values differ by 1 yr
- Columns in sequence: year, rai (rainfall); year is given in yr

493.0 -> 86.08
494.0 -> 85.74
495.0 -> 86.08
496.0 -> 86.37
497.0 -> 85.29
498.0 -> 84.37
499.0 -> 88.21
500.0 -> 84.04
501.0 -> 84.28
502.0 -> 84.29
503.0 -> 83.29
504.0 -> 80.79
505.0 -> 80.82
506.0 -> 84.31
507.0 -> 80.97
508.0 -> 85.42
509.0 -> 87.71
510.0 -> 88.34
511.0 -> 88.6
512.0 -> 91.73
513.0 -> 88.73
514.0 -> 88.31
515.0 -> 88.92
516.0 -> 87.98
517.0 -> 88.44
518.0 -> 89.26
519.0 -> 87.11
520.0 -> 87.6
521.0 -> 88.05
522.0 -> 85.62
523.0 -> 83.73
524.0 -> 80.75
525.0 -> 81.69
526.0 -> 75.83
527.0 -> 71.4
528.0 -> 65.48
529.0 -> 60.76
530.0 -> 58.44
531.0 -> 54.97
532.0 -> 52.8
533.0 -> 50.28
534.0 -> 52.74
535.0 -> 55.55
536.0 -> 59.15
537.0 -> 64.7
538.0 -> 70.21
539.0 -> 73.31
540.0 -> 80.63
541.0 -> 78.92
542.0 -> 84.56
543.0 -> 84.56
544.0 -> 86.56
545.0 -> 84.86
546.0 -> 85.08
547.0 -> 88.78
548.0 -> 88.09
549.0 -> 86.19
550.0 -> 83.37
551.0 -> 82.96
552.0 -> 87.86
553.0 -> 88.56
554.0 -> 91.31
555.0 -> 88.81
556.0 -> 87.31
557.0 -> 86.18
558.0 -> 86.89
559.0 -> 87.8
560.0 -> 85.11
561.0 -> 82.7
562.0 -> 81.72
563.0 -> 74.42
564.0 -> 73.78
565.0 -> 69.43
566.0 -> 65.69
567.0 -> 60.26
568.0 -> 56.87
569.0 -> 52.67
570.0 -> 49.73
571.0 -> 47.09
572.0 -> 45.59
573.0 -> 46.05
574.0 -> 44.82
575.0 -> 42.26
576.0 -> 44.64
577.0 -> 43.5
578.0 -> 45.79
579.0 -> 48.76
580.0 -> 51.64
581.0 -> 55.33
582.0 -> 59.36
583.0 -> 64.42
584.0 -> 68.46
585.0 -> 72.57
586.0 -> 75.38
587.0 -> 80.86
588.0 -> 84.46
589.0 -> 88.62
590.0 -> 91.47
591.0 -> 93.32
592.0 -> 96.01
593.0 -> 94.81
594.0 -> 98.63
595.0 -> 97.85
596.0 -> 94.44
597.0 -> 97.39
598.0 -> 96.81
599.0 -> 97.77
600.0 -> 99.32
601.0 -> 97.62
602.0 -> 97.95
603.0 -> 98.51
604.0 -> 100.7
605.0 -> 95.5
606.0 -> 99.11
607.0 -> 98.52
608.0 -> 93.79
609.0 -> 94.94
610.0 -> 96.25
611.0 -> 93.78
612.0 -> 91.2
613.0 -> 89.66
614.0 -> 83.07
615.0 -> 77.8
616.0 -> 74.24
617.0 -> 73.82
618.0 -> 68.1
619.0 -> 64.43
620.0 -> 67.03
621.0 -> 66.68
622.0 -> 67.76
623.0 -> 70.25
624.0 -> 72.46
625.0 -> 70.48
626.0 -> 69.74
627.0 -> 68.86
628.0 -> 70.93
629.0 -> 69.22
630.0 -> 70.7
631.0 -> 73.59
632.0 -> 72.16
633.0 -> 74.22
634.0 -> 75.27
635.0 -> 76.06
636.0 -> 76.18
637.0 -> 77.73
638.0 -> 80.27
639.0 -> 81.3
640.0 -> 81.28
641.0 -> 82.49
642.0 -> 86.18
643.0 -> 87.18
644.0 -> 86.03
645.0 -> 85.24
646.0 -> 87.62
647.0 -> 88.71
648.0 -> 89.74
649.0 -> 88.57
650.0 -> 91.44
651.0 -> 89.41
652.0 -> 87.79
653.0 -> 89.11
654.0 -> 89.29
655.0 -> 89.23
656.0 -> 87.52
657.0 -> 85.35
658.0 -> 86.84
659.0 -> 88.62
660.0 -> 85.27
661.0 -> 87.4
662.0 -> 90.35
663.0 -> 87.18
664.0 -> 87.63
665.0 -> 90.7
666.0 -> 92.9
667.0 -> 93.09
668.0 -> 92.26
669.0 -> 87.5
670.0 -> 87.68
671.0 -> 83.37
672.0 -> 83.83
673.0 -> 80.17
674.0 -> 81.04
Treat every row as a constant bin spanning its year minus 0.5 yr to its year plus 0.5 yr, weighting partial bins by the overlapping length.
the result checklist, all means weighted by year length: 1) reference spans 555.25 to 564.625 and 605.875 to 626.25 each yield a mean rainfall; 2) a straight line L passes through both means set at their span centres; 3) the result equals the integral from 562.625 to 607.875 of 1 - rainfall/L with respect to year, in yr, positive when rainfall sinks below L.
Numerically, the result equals 3.7 yr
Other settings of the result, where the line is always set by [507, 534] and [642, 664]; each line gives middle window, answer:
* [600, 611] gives -1.6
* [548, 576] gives 3.4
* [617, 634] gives 3.2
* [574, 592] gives 3.8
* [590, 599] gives -1.3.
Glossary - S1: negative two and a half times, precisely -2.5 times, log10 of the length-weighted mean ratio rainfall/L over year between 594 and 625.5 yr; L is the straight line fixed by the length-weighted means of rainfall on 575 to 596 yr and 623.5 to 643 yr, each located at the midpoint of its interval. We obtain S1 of -0.17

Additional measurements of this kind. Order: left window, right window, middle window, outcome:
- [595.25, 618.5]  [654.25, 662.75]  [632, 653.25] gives 0.07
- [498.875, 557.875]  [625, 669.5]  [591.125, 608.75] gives -0.18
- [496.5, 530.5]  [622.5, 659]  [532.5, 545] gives 0.17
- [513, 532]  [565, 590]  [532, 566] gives -0.14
